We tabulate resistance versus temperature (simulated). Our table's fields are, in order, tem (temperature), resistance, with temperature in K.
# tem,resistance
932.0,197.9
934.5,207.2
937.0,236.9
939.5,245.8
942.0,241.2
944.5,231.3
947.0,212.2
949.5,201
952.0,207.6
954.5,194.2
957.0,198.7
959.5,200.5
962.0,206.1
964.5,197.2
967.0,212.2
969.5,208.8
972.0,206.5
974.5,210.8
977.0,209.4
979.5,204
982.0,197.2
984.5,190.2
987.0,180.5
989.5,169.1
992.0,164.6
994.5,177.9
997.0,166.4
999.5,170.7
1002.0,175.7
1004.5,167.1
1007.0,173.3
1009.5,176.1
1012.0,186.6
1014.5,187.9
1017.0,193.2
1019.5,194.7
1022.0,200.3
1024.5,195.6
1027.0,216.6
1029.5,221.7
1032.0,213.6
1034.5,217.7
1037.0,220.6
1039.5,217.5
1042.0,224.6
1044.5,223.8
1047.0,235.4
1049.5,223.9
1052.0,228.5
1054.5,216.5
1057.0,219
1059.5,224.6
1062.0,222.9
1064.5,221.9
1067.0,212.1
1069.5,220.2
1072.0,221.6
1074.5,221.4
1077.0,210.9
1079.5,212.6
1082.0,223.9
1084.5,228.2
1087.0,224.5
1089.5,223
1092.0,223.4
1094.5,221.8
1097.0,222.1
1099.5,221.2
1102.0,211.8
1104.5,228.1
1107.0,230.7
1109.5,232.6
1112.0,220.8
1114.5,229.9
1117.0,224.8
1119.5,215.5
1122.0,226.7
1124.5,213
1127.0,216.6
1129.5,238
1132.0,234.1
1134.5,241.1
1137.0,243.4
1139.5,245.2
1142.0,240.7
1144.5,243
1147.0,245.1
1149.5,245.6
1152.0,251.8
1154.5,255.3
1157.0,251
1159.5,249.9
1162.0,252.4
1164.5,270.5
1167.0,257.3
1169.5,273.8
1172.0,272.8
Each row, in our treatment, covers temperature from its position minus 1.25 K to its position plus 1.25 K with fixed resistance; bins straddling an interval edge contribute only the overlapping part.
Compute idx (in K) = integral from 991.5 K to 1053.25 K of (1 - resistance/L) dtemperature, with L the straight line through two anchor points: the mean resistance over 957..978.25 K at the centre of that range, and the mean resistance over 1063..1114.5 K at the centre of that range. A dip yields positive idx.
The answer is 4.1 K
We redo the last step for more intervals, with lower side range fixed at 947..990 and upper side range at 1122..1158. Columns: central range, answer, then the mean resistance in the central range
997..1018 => 3.17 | 178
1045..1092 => 0.32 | 222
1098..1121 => 0.87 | 224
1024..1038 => -0.02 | 215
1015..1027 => 0.84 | 198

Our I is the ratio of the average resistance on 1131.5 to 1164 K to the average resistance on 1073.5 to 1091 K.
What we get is 1.12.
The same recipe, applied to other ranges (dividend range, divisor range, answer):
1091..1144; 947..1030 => 1.18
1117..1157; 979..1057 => 1.20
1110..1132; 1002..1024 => 1.21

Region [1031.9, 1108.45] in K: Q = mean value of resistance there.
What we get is 222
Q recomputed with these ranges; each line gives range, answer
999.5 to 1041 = 197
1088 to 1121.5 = 224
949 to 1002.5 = 193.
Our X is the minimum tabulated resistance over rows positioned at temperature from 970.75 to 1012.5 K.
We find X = 164.6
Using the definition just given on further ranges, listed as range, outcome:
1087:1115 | 211.8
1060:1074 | 212.1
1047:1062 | 216.5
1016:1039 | 193.2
